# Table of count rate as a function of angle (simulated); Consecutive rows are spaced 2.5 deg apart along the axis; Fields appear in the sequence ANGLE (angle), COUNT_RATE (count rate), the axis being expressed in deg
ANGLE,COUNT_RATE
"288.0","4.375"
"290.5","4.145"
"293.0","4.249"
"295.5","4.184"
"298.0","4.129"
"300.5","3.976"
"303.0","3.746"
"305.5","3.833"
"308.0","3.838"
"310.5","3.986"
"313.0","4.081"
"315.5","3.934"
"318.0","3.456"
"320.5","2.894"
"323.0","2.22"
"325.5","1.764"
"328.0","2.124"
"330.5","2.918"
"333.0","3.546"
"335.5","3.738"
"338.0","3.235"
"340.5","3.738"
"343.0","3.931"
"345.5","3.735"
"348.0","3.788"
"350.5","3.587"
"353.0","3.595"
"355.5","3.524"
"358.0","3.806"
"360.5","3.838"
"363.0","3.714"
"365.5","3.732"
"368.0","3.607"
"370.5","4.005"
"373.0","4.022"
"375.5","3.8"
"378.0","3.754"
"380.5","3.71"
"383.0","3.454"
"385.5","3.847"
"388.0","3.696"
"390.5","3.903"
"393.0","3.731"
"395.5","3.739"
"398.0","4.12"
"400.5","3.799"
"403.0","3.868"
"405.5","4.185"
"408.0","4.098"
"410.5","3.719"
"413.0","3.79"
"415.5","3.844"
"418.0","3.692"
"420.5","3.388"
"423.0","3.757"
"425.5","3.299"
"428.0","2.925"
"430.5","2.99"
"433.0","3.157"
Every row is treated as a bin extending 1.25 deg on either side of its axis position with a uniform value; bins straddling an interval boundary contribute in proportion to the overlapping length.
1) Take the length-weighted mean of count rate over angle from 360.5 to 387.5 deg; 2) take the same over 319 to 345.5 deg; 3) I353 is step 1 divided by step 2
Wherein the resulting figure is 1.24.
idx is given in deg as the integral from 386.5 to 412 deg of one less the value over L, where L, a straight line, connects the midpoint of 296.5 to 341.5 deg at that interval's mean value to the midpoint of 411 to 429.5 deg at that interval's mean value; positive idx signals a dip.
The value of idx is -2.8 deg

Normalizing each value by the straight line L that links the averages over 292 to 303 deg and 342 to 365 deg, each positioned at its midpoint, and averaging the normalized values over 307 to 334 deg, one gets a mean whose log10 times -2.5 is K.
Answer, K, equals 0.244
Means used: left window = 4.09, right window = 3.72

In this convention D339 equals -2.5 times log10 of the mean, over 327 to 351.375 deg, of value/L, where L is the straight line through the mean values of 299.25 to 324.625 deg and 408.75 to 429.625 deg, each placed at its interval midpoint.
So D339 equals 0.04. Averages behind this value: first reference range 3.57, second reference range 3.55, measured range 3.45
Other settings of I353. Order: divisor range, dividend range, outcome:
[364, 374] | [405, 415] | 1.02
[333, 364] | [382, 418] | 1.04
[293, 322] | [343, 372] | 0.98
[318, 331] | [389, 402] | 1.57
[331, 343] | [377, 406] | 1.07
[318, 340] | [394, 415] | 1.36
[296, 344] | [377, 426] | 1.10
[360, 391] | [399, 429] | 0.98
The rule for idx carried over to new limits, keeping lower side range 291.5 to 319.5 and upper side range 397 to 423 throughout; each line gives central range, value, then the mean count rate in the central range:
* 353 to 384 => 1.1 deg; 3.74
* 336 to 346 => 0.6 deg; 3.66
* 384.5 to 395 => 0.2 deg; 3.79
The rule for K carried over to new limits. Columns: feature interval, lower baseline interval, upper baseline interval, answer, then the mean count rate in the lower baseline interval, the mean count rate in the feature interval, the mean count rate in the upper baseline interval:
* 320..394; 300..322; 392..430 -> 0.07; 3.72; 3.5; 3.72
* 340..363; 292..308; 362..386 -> 0.03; 4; 3.73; 3.76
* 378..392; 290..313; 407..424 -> 0.03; 4.01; 3.73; 3.75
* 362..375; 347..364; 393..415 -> -0.02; 3.69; 3.82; 3.9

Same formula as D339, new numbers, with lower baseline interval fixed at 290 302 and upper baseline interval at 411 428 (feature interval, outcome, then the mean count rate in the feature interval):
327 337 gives 0.26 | 3.11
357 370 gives 0.02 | 3.75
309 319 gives 0.05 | 3.87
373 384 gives 0.01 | 3.72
